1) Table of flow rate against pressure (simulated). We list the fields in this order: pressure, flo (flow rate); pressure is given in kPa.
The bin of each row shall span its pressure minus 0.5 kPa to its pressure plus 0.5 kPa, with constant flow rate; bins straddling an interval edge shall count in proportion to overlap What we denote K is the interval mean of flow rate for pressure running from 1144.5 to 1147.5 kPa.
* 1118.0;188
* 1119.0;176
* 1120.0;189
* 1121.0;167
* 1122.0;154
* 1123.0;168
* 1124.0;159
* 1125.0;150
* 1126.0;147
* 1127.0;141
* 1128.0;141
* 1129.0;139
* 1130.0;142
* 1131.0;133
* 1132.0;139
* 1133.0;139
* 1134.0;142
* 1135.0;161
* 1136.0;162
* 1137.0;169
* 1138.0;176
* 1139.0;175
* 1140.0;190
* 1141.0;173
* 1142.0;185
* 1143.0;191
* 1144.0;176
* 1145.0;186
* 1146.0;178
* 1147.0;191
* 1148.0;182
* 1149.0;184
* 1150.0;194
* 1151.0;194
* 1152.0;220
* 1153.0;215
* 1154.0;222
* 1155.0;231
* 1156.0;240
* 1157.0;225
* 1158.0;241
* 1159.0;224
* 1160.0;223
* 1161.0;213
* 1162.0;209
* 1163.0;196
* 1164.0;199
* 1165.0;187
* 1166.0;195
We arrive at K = 185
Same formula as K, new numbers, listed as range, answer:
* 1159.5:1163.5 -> 210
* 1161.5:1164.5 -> 201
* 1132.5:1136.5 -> 151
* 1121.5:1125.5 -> 158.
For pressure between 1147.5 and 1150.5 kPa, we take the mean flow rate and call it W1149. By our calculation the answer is 187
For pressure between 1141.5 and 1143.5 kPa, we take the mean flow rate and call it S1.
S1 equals 188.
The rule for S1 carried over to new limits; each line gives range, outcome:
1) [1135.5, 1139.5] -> 170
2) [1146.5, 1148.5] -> 186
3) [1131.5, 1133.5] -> 139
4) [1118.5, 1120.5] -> 182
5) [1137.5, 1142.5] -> 180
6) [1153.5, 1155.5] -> 226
